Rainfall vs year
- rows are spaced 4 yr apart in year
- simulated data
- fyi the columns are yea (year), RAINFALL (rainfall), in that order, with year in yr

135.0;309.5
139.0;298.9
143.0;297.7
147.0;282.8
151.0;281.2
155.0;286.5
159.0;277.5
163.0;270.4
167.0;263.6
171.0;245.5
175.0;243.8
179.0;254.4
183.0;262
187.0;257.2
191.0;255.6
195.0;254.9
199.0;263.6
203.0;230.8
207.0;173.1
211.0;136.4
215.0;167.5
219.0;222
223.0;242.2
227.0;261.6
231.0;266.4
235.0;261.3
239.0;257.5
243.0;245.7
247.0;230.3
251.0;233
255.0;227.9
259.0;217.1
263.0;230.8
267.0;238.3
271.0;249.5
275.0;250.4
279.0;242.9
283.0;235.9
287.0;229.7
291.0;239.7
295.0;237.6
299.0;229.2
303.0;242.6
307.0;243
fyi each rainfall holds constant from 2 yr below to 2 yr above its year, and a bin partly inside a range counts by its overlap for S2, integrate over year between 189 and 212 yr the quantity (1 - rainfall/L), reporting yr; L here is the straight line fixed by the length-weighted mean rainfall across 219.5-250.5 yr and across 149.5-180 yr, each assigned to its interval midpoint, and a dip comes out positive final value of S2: 3.1 yr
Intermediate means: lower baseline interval 265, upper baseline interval 250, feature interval 223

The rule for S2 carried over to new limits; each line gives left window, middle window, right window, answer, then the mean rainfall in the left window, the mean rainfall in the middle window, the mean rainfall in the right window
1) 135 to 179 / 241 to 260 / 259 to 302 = 1.2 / 275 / 232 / 238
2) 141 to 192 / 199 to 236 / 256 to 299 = 5.0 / 268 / 219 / 237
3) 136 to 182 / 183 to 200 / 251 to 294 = 0.3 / 273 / 258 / 236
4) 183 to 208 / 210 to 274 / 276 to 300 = 2.1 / 244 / 232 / 237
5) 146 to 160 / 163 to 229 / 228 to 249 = 8.2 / 282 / 235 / 253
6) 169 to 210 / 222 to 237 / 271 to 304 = -1.2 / 241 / 259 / 239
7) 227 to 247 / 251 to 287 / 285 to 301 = 1.0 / 255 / 236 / 234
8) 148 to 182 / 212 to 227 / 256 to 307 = 2.4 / 266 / 212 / 237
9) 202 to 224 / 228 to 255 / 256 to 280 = -4.2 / 192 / 248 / 238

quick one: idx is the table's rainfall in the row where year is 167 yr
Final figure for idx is 263.6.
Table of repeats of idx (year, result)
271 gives 249.5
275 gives 250.4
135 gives 309.5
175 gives 243.8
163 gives 270.4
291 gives 239.7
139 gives 298.9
